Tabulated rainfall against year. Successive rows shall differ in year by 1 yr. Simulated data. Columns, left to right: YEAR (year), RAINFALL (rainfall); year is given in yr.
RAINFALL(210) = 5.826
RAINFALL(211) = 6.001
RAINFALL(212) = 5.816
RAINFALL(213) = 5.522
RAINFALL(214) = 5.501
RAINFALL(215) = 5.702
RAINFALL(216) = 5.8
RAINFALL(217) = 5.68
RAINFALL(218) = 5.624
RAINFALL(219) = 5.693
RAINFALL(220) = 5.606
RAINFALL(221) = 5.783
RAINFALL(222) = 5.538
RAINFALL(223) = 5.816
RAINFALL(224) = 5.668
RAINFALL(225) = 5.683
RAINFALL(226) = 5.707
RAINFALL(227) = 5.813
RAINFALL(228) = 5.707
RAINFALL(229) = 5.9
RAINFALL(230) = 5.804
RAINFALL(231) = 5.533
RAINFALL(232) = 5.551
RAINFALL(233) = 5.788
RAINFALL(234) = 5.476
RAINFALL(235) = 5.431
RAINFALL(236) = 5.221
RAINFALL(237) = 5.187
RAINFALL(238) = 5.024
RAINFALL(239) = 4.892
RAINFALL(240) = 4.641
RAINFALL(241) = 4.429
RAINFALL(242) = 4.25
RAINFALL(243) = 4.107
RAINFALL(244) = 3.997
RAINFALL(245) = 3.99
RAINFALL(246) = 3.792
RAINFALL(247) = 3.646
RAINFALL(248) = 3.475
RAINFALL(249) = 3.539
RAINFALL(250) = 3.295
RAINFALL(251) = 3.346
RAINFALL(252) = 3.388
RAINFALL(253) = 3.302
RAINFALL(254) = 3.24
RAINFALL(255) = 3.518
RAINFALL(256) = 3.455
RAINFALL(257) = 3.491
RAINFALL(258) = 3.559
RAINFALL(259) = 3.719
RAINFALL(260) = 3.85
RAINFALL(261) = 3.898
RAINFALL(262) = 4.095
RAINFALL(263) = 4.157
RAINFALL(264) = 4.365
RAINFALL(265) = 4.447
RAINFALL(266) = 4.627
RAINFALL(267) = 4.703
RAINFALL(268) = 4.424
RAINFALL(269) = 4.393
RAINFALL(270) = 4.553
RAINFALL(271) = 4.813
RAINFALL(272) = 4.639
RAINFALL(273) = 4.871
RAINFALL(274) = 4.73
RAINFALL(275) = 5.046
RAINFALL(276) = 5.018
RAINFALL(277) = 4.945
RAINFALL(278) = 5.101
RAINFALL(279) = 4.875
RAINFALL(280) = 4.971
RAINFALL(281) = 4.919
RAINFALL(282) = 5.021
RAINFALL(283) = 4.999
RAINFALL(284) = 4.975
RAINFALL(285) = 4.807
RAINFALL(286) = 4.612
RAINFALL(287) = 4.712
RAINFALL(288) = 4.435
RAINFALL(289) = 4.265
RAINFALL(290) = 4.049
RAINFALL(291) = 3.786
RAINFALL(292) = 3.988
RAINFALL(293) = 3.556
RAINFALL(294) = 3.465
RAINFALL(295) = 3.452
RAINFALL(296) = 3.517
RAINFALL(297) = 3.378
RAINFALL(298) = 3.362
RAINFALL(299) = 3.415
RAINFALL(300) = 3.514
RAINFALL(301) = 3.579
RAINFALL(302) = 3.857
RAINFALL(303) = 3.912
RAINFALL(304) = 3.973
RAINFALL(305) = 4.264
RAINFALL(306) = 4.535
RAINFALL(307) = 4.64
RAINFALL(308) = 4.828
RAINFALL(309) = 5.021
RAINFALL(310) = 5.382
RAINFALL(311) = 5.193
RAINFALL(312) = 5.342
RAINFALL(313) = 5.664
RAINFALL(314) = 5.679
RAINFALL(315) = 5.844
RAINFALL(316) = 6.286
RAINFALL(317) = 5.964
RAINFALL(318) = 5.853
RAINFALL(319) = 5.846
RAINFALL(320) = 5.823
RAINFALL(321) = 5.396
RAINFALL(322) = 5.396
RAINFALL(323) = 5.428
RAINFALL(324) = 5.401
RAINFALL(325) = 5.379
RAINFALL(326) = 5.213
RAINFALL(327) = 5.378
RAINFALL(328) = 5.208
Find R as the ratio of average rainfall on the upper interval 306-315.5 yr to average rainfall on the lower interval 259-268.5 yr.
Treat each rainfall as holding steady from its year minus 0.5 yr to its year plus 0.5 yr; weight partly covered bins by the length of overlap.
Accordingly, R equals 1.23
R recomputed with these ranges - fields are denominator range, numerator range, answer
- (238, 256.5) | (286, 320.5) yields 1.19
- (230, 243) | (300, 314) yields 0.91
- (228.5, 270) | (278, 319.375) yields 1.06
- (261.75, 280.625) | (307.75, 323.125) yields 1.19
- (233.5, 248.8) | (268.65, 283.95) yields 1.09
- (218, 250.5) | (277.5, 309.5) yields 0.85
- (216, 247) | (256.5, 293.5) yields 0.86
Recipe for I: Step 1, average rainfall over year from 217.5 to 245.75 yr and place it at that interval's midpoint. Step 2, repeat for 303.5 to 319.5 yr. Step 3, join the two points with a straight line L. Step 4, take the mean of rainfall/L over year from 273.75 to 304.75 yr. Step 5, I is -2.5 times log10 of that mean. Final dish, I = 0.23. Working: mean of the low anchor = 5.27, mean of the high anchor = 5.27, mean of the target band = 4.26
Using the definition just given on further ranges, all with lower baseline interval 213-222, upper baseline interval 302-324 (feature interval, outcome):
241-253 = 0.43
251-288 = 0.23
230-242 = 0.08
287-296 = 0.34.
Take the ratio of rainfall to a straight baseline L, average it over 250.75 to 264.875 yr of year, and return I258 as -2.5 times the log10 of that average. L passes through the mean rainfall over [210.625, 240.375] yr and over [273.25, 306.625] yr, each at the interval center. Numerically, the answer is 0.31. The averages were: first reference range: 5.57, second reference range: 4.28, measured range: 3.7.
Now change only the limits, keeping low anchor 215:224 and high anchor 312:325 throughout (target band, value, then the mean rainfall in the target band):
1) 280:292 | 0.233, 4.59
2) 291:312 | 0.364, 4.07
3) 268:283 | 0.175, 4.84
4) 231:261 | 0.336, 4.18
